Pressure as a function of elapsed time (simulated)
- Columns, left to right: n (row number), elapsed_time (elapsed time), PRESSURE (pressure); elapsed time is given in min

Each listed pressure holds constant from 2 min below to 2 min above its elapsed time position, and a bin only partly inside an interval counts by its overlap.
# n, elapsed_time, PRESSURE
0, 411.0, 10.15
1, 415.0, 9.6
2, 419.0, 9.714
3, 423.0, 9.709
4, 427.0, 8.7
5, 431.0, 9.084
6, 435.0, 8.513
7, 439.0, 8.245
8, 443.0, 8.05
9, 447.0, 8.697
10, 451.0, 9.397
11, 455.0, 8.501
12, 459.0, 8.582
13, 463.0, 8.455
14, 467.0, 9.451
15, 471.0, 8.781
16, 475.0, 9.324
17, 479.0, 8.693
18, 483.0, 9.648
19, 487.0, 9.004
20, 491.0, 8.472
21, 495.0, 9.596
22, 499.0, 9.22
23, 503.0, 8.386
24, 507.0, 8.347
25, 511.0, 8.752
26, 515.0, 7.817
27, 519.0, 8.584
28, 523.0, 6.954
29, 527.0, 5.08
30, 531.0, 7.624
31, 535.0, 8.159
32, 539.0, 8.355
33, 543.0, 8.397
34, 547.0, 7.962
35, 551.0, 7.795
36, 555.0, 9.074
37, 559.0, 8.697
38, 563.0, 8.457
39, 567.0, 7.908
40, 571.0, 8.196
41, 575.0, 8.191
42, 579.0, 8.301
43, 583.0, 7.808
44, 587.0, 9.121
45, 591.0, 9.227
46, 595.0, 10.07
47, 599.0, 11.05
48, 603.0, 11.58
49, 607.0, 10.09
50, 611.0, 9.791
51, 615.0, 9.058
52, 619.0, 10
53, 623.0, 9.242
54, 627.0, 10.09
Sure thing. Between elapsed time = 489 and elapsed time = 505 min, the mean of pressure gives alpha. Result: 8.92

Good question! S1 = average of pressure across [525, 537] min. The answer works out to 6.95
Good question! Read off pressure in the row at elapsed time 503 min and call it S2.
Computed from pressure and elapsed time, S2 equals 8.386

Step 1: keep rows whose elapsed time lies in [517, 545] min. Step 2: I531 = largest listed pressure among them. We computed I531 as 8.584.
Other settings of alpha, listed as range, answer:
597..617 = 10.3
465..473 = 9.12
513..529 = 7.11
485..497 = 9.02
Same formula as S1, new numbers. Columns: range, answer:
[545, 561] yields 8.38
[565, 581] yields 8.15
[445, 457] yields 8.87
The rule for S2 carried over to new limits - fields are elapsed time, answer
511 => 8.752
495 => 9.596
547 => 7.962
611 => 9.791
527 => 5.08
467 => 9.451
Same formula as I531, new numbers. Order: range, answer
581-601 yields 11.05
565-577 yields 8.196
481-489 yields 9.648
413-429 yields 9.714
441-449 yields 8.697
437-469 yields 9.451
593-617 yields 11.58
